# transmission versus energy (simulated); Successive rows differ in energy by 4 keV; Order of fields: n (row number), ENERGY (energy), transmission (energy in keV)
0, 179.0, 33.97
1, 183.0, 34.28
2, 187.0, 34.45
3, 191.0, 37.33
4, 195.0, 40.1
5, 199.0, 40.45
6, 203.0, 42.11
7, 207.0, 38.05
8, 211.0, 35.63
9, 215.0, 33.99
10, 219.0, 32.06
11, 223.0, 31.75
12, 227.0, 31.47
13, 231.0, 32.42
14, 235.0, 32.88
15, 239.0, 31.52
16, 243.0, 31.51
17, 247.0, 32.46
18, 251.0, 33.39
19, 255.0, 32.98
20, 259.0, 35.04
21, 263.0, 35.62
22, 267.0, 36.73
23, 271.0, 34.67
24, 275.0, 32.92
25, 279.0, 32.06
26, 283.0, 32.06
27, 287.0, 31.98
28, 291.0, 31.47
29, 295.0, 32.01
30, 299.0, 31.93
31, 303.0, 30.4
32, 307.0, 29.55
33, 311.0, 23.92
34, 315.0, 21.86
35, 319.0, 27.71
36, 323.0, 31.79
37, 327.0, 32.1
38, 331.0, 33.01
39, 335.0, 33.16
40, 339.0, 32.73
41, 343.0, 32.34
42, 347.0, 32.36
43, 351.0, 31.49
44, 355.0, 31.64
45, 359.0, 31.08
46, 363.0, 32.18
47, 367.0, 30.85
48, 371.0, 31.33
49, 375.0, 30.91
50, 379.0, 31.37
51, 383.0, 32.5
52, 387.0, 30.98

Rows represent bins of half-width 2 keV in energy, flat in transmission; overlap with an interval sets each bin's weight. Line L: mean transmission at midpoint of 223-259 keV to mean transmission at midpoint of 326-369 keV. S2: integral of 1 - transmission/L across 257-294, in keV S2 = -1.42 keV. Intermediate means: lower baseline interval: 32.4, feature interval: 33.6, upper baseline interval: 32.1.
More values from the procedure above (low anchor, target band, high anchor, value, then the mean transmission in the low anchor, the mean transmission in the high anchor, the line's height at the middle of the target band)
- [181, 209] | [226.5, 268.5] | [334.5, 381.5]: 3.2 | 38.1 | 31.8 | 36.1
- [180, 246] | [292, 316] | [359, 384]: 3.1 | 34.9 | 31.4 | 32.9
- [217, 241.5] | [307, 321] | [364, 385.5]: 2.9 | 32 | 31.4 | 31.7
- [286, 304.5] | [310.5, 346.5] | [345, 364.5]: 1.7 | 31.6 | 31.7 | 31.7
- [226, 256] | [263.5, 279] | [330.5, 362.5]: -1.1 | 32.3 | 32.2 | 32.3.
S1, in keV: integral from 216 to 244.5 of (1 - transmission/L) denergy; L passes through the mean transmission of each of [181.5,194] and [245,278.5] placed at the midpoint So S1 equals 2.3 keV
